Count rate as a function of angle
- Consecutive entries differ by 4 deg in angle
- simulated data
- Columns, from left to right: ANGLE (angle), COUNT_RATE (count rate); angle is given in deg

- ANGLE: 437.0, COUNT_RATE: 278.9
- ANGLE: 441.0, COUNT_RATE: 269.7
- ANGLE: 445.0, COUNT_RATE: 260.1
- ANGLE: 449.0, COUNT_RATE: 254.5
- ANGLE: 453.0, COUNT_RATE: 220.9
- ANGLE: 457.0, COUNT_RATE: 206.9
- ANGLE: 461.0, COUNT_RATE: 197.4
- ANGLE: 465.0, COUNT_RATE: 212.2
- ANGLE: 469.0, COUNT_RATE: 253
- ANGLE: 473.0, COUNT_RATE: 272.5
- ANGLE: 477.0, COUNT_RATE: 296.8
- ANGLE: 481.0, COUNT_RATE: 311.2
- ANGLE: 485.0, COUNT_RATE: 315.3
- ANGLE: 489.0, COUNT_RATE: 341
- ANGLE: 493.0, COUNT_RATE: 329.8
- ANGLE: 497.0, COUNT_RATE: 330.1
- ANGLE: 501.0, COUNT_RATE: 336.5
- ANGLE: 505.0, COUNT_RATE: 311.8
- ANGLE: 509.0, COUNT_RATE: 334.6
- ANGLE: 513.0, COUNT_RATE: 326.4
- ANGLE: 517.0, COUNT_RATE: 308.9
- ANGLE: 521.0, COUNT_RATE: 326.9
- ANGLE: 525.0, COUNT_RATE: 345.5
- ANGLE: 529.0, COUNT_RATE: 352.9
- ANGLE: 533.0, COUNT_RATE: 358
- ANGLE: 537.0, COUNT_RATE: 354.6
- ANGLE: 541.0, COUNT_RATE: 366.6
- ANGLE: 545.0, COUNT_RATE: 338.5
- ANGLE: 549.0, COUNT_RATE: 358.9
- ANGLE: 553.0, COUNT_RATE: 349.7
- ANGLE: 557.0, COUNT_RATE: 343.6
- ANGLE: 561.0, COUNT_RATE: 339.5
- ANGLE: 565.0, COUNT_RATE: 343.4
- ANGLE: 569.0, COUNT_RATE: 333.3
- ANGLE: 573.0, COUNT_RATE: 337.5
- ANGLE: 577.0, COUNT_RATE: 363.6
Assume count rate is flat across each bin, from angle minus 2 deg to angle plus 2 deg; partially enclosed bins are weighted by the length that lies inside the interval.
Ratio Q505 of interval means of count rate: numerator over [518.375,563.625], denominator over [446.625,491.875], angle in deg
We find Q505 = 1.3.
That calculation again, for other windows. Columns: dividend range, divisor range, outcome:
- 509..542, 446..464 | 1.54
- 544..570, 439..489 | 1.33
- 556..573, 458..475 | 1.46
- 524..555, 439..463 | 1.50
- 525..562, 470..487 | 1.19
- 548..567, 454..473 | 1.55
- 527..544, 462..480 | 1.38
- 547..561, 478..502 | 1.07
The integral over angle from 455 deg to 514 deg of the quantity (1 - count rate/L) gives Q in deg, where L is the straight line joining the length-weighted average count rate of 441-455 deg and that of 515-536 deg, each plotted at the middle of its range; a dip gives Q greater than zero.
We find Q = 0.4 deg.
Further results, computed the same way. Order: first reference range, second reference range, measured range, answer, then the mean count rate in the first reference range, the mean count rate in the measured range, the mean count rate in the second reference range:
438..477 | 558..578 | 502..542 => -4.9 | 243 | 338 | 342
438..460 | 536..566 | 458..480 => 1.4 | 242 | 248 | 349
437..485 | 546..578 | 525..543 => -2.1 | 254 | 357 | 345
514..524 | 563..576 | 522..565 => -2.5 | 322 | 350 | 340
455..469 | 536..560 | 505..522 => -1.6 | 212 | 323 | 351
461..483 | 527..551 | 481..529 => -3.3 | 263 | 328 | 355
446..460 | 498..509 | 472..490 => -1.6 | 228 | 307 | 327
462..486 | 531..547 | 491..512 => -1.5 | 272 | 328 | 354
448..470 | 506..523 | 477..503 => -4.4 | 221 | 325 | 323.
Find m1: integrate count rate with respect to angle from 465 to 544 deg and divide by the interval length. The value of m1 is 322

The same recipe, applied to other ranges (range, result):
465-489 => 288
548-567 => 346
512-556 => 345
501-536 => 334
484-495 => 330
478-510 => 325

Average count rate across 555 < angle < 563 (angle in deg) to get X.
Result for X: 342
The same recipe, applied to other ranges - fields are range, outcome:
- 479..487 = 313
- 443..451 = 257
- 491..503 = 332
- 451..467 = 209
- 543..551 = 349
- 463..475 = 246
